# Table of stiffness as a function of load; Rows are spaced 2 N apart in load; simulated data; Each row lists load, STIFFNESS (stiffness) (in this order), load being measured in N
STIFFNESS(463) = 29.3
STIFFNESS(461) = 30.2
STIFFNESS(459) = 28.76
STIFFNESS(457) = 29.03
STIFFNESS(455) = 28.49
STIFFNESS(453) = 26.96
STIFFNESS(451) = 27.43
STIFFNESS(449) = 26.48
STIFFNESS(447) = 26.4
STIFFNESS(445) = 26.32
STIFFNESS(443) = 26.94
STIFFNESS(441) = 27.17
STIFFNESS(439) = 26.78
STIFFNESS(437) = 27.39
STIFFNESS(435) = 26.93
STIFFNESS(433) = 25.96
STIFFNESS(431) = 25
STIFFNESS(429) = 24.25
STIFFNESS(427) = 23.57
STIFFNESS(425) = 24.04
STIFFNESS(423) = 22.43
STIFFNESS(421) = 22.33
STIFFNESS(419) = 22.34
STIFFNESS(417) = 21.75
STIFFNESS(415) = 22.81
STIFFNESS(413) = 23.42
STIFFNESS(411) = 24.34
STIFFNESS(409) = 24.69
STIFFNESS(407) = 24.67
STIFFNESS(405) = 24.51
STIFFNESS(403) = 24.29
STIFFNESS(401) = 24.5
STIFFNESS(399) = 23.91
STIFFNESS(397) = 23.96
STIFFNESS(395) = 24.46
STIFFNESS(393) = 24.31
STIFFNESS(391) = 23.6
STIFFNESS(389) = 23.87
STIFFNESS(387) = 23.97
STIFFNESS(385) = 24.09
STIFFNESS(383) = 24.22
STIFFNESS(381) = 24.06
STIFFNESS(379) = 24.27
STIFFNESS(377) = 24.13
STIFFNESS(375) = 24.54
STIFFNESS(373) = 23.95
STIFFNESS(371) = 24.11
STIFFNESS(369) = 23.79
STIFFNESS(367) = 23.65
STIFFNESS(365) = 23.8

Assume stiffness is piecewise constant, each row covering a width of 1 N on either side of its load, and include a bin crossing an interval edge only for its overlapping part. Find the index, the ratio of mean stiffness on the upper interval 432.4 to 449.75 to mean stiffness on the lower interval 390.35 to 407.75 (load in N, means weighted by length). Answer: 1.10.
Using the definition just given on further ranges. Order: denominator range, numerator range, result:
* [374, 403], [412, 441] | 1.01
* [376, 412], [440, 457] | 1.12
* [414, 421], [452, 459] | 1.27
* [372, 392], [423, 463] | 1.11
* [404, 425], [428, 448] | 1.13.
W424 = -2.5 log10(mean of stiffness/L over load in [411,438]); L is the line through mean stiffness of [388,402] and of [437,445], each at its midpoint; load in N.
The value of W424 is 0.08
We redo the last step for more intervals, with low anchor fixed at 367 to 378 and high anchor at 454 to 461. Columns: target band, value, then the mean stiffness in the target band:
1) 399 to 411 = 0.06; 24.5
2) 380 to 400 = 0.05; 24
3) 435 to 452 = 0.05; 26.9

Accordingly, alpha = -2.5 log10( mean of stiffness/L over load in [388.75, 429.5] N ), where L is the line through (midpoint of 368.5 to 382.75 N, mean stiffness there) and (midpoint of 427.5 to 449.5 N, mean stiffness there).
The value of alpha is 0.069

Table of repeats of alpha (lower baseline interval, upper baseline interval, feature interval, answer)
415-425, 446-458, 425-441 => -0.051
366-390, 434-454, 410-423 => 0.130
